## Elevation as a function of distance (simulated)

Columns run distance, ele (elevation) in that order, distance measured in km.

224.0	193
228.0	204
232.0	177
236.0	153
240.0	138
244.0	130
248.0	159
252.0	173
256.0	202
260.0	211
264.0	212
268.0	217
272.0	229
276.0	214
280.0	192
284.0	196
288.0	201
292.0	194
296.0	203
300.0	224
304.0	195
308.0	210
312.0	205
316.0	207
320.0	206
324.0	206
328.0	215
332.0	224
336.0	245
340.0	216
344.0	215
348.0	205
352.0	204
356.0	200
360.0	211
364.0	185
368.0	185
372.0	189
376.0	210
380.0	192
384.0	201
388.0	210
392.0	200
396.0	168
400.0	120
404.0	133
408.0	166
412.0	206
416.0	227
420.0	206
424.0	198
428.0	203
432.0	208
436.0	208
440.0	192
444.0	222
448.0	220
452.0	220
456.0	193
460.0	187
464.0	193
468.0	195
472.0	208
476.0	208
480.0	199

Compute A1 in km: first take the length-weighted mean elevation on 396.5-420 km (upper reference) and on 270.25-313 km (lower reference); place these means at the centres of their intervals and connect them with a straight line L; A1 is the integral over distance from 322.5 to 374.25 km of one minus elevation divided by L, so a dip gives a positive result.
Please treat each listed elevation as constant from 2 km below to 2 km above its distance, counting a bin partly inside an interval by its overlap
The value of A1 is -4.8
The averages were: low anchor 206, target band 208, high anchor 173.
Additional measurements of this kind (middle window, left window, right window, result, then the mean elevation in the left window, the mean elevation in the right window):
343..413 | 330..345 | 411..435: 9.43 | 226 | 208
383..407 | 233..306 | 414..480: 3.64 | 191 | 205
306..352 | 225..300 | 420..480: -4.38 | 190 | 204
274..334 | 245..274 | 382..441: -3.25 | 198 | 190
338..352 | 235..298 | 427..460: -0.96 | 190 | 207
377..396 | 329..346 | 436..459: 1.70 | 224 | 208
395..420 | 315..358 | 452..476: 3.88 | 213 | 198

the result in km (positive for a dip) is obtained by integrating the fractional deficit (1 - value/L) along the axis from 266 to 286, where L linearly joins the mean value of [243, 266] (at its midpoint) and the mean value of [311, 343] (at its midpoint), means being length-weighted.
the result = -1.7 km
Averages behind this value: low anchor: 183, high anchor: 216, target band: 210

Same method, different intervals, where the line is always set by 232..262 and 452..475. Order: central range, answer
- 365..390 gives -1.56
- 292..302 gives -2.02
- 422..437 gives -0.84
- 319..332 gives -2.41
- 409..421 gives -1.17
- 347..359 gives -1.40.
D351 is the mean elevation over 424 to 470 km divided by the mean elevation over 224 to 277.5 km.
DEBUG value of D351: 1.09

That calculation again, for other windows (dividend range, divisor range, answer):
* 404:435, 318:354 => 0.92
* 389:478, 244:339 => 0.95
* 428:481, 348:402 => 1.07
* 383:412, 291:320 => 0.84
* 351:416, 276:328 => 0.92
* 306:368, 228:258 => 1.27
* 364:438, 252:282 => 0.91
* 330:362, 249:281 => 1.05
